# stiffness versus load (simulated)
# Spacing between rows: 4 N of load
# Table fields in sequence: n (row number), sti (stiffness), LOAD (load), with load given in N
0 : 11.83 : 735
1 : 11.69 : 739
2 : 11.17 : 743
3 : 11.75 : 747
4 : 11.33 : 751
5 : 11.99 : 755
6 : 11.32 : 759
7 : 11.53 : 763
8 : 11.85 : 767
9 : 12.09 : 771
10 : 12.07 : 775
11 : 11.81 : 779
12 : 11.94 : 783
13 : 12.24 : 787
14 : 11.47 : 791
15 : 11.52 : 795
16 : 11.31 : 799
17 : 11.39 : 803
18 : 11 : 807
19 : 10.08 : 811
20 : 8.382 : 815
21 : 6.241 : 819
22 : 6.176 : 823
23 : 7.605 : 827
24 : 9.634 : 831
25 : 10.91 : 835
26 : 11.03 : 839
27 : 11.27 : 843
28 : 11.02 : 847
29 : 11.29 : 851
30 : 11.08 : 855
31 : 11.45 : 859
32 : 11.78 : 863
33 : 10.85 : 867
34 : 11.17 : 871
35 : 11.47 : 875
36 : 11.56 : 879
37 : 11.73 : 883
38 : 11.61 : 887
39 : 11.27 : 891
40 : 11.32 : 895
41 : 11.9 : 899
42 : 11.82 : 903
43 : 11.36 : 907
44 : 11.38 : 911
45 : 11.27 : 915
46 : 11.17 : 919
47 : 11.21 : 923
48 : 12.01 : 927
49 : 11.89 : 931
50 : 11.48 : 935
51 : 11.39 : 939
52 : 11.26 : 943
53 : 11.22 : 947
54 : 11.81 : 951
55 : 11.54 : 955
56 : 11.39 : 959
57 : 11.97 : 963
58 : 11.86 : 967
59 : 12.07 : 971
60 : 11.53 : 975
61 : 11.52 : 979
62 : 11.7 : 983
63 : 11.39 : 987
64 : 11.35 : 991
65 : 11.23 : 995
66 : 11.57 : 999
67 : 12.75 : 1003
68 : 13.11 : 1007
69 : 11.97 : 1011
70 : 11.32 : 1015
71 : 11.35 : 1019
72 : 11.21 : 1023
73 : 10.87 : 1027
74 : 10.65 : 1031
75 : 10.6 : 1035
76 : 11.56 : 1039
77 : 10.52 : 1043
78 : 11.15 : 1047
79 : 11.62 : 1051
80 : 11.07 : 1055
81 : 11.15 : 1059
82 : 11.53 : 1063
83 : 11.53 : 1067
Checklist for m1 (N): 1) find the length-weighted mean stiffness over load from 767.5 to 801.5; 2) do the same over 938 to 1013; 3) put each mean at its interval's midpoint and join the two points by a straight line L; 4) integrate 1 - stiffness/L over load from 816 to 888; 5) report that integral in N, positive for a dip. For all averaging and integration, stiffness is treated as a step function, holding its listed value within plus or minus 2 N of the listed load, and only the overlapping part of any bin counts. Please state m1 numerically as 8.4 N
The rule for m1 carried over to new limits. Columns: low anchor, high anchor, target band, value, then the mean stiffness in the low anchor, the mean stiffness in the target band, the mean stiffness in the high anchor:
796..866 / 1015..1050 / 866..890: -2.50 N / 10.1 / 11.4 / 11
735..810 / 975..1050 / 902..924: 0.31 N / 11.6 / 11.4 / 11.4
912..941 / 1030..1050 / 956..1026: -3.33 N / 11.5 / 11.7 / 10.9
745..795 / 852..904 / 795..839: 8.25 N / 11.8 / 9.45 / 11.5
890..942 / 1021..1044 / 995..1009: -1.55 N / 11.5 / 12.3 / 10.9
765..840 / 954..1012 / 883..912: -0.99 N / 10.5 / 11.5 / 11.8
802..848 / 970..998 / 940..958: -0.61 N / 9.49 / 11.4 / 11.5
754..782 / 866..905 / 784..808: 0.42 N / 11.8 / 11.5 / 11.5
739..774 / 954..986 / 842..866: 0.76 N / 11.6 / 11.3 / 11.7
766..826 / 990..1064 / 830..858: -0.56 N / 10.6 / 11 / 11.4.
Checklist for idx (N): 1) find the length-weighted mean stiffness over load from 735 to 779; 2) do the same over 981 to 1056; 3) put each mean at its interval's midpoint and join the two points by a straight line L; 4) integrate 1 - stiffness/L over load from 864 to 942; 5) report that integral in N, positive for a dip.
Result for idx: 0.51 N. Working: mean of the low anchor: 11.7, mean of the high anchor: 11.4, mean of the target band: 11.5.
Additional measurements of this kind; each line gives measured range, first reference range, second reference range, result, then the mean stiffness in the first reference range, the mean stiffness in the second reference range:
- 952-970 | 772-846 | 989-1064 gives -1.0 N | 10.4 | 11.4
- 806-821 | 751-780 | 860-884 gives 3.7 N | 11.8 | 11.4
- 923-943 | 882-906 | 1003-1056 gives -0.1 N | 11.6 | 11.4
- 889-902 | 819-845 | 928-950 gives -1.2 N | 9.19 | 11.5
